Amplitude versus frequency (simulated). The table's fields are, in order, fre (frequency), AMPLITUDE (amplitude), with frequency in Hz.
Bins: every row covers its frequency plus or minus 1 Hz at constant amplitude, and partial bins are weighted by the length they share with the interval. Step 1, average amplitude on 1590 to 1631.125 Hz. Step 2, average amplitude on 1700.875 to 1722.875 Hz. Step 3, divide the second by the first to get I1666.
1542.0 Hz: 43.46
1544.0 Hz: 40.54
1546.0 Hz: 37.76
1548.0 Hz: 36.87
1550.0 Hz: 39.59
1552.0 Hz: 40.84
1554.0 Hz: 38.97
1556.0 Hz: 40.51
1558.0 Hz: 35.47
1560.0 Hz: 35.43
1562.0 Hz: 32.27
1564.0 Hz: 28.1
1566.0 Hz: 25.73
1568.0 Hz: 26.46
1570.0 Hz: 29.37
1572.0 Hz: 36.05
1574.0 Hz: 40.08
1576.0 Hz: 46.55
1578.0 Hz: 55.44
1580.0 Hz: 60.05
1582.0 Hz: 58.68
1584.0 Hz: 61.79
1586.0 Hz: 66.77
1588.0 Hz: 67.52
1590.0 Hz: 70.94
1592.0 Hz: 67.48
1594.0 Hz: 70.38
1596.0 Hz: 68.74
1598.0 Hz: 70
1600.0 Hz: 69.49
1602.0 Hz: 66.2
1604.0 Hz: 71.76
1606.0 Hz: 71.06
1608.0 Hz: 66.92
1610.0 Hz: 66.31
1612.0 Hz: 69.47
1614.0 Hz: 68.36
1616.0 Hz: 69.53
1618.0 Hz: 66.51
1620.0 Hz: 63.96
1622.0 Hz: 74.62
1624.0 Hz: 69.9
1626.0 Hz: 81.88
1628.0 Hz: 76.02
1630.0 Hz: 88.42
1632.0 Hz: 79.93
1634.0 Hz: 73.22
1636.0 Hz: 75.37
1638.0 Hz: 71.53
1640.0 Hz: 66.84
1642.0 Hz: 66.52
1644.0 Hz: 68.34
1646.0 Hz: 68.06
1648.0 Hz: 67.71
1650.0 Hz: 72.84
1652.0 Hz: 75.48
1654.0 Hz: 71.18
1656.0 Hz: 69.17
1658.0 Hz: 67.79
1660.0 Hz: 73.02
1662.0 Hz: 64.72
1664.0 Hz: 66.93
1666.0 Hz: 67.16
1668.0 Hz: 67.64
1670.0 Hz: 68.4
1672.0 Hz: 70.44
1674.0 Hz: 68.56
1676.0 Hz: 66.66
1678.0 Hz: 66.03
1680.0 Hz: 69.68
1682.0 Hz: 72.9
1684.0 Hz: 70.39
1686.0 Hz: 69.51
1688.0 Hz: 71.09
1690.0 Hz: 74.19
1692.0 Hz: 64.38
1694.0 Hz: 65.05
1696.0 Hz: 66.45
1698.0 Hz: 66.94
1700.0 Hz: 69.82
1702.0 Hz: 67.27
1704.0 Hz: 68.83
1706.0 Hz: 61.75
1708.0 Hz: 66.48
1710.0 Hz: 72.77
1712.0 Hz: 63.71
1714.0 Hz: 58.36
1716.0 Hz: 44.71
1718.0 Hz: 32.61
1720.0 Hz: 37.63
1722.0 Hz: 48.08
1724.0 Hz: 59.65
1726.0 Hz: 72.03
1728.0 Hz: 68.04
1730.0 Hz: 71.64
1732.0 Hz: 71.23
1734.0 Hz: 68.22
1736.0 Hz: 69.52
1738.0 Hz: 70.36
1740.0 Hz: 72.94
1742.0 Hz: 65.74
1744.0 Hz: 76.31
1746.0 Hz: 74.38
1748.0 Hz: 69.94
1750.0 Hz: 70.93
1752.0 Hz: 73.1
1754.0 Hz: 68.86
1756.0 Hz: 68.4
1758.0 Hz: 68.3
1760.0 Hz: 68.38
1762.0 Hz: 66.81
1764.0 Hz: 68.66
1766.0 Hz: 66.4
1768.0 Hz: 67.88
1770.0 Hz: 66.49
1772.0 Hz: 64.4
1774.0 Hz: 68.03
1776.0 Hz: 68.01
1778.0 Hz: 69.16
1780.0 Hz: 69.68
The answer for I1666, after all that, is 0.80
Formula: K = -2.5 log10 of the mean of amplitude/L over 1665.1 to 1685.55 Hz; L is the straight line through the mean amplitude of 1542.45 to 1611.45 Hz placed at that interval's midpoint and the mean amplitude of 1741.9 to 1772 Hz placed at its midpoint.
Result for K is -0.13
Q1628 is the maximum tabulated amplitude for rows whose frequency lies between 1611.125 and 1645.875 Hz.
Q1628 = 88.42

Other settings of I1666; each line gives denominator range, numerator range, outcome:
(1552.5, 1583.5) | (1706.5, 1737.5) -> 1.53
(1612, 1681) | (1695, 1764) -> 0.93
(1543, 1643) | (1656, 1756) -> 1.14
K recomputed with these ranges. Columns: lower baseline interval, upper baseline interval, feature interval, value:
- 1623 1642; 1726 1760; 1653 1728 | 0.12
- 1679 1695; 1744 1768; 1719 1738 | 0.10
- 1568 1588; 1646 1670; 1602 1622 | -0.17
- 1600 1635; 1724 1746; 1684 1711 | 0.04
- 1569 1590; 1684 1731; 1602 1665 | -0.24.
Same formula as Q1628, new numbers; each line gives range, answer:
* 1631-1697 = 79.93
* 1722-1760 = 76.31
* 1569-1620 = 71.76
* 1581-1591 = 70.94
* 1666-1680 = 70.44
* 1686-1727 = 74.19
